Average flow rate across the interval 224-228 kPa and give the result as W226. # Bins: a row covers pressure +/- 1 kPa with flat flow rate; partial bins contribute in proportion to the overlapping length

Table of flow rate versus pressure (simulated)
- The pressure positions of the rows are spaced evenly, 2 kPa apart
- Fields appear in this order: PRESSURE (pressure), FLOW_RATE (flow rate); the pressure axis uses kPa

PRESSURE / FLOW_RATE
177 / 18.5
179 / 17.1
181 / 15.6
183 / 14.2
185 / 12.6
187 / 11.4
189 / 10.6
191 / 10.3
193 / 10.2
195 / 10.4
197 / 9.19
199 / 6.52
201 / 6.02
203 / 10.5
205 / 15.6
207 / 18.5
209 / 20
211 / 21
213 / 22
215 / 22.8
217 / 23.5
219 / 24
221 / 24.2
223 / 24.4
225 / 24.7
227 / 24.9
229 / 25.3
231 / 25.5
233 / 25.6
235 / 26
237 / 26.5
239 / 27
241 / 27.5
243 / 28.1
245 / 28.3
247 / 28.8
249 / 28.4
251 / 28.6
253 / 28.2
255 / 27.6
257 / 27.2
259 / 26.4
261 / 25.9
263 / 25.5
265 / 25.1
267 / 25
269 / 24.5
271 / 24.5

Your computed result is 24.8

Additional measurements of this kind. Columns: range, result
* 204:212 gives 18.8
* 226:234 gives 25.3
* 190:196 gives 10.3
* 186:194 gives 10.6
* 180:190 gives 12.9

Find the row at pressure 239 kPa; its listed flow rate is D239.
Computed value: 27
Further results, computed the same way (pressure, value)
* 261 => 25.9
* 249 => 28.4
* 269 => 24.5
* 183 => 14.2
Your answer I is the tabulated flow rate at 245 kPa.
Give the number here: 28.3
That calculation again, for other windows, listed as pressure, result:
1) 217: 23.5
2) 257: 27.2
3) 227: 24.9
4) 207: 18.5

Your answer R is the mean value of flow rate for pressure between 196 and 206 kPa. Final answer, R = 9.57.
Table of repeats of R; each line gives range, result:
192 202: 8.47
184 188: 12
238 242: 27.2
